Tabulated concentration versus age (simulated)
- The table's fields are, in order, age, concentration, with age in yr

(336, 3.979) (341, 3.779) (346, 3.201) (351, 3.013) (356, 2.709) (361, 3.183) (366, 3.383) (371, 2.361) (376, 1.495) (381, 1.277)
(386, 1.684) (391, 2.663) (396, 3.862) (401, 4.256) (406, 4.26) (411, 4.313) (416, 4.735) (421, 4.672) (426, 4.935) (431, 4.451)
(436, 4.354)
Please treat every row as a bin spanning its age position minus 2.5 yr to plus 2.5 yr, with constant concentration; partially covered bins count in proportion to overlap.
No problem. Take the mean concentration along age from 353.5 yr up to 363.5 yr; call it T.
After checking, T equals 2.95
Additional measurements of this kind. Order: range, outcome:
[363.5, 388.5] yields 2.04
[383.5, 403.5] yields 3.12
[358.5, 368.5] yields 3.28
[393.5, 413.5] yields 4.17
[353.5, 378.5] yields 2.63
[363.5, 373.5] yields 2.87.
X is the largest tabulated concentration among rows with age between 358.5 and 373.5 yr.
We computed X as 3.383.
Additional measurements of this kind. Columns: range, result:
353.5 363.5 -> 3.183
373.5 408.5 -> 4.26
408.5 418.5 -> 4.735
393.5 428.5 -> 4.935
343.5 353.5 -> 3.201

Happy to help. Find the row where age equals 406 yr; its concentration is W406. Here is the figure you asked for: 4.26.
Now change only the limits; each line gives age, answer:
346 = 3.201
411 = 4.313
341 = 3.779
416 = 4.735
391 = 2.663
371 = 2.361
